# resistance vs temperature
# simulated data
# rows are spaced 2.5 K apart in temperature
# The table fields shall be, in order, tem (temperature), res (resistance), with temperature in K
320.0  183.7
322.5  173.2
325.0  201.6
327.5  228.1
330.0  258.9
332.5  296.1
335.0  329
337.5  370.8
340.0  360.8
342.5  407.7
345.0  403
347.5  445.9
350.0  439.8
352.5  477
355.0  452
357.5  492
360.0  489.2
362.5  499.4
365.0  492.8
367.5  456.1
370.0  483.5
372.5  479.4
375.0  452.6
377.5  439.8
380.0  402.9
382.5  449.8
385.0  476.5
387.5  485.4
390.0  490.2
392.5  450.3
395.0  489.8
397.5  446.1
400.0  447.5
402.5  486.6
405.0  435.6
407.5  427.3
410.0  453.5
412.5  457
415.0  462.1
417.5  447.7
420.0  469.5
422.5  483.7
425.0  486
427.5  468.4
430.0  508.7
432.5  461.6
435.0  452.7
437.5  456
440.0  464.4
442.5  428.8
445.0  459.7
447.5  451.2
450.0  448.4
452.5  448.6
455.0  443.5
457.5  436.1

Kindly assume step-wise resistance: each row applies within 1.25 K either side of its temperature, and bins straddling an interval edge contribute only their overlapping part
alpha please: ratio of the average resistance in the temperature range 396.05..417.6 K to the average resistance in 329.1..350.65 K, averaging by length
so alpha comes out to 1.2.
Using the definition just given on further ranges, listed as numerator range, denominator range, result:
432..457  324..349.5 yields 1.35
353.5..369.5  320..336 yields 1.99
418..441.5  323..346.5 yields 1.50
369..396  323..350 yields 1.40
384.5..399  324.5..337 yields 1.73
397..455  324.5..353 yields 1.30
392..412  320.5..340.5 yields 1.68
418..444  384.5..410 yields 1.01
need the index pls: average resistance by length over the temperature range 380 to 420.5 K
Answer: 459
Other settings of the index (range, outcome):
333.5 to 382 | 440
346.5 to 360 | 464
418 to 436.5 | 474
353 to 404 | 468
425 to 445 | 464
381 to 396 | 472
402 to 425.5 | 459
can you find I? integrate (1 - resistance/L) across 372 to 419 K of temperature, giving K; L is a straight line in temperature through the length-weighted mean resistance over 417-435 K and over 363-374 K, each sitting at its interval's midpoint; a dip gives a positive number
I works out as 2.0 K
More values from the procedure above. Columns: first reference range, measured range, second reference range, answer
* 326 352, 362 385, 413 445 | -3.7 K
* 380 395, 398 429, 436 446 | -0.1 K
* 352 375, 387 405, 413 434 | 0.3 K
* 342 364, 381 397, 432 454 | -0.5 K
